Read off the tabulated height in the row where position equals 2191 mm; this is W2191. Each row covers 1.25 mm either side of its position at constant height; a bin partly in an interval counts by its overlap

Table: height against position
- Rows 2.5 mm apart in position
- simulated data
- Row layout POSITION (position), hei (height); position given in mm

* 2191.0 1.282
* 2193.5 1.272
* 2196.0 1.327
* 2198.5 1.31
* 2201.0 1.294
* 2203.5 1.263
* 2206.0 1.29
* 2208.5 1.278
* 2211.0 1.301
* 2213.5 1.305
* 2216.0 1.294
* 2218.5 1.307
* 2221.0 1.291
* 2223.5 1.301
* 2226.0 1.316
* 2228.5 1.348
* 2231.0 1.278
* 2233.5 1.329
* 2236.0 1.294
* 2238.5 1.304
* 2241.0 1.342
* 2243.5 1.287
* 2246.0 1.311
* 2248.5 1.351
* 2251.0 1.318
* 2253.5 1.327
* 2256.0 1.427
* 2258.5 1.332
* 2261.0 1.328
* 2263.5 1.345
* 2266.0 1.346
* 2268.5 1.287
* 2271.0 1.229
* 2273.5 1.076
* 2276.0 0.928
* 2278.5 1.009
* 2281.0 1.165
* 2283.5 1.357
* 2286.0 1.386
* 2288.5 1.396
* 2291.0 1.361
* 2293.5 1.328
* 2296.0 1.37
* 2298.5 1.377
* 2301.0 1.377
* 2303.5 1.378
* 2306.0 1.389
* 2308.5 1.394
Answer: 1.282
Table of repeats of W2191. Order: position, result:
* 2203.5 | 1.263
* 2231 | 1.278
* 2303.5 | 1.378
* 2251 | 1.318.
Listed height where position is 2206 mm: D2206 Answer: 1.29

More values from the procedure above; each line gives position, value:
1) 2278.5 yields 1.009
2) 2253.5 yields 1.327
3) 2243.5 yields 1.287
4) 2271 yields 1.229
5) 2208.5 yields 1.278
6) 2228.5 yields 1.348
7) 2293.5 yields 1.328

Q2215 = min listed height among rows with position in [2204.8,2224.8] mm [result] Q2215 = 1.278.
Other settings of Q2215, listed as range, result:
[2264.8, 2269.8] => 1.287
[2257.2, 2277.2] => 0.928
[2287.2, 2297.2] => 1.328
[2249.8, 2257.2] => 1.318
